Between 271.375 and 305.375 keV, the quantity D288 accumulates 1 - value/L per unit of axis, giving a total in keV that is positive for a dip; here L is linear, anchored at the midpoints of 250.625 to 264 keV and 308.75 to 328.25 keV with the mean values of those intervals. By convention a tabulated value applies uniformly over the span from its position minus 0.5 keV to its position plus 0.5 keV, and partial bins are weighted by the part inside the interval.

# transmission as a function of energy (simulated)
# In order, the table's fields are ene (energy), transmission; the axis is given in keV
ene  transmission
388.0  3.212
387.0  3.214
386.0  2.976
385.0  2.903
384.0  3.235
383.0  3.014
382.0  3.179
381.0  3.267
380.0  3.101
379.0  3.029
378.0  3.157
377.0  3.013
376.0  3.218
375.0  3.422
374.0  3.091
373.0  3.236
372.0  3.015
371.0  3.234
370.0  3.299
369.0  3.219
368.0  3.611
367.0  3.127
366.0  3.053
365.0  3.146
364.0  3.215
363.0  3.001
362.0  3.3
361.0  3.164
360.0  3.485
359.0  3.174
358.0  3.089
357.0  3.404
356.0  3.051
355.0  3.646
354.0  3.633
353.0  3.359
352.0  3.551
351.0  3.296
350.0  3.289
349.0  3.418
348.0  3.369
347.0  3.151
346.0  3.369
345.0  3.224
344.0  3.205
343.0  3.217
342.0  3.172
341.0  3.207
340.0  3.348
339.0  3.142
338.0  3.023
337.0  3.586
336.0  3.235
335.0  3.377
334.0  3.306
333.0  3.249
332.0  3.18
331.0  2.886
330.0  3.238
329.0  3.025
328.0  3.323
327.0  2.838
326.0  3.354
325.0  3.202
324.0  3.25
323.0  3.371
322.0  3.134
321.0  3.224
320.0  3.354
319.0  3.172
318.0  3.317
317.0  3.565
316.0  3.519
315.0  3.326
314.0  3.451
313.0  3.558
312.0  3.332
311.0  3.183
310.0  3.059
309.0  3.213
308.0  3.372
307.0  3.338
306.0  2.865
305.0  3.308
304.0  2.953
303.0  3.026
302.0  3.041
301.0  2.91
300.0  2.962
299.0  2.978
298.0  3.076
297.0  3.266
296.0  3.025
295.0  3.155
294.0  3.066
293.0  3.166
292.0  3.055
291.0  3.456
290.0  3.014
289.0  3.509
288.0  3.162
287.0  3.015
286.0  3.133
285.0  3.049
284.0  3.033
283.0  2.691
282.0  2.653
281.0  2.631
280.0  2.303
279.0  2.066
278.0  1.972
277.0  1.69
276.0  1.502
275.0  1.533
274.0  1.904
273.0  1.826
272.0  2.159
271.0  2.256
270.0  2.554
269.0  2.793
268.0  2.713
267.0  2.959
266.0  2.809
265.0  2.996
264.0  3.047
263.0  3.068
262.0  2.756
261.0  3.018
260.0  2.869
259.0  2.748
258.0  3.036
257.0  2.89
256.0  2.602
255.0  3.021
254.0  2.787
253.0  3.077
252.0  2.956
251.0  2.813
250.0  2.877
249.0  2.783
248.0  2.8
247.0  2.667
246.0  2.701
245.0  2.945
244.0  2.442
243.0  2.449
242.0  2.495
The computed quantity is 4.0 keV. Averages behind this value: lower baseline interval 2.9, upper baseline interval 3.29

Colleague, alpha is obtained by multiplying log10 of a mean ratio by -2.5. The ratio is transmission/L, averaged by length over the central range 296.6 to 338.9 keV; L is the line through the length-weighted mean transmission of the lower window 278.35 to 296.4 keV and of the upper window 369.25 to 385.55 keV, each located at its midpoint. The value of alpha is -0.07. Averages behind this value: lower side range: 2.95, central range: 3.21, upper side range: 3.15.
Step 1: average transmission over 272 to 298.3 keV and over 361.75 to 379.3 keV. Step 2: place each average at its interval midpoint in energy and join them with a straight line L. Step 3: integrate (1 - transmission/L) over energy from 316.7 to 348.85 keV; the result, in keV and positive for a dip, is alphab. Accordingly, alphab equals -3.0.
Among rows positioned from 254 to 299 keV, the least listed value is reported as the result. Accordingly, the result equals 1.502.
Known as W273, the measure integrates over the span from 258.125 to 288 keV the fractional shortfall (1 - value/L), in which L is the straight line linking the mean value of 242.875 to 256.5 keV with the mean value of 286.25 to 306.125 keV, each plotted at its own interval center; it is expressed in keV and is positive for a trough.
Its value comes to 3.9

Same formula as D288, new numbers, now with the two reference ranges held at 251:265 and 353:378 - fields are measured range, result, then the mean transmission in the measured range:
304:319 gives -1.07 keV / 3.3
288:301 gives -0.48 keV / 3.14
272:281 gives 3.21 keV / 1.91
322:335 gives -0.25 keV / 3.19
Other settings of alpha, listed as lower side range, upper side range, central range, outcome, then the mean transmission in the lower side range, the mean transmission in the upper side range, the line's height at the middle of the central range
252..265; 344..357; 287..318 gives -0.023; 2.91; 3.36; 3.13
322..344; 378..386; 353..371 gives -0.043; 3.21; 3.1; 3.15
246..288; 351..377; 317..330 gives -0.078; 2.64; 3.27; 3.01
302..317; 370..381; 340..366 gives -0.029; 3.25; 3.16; 3.19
